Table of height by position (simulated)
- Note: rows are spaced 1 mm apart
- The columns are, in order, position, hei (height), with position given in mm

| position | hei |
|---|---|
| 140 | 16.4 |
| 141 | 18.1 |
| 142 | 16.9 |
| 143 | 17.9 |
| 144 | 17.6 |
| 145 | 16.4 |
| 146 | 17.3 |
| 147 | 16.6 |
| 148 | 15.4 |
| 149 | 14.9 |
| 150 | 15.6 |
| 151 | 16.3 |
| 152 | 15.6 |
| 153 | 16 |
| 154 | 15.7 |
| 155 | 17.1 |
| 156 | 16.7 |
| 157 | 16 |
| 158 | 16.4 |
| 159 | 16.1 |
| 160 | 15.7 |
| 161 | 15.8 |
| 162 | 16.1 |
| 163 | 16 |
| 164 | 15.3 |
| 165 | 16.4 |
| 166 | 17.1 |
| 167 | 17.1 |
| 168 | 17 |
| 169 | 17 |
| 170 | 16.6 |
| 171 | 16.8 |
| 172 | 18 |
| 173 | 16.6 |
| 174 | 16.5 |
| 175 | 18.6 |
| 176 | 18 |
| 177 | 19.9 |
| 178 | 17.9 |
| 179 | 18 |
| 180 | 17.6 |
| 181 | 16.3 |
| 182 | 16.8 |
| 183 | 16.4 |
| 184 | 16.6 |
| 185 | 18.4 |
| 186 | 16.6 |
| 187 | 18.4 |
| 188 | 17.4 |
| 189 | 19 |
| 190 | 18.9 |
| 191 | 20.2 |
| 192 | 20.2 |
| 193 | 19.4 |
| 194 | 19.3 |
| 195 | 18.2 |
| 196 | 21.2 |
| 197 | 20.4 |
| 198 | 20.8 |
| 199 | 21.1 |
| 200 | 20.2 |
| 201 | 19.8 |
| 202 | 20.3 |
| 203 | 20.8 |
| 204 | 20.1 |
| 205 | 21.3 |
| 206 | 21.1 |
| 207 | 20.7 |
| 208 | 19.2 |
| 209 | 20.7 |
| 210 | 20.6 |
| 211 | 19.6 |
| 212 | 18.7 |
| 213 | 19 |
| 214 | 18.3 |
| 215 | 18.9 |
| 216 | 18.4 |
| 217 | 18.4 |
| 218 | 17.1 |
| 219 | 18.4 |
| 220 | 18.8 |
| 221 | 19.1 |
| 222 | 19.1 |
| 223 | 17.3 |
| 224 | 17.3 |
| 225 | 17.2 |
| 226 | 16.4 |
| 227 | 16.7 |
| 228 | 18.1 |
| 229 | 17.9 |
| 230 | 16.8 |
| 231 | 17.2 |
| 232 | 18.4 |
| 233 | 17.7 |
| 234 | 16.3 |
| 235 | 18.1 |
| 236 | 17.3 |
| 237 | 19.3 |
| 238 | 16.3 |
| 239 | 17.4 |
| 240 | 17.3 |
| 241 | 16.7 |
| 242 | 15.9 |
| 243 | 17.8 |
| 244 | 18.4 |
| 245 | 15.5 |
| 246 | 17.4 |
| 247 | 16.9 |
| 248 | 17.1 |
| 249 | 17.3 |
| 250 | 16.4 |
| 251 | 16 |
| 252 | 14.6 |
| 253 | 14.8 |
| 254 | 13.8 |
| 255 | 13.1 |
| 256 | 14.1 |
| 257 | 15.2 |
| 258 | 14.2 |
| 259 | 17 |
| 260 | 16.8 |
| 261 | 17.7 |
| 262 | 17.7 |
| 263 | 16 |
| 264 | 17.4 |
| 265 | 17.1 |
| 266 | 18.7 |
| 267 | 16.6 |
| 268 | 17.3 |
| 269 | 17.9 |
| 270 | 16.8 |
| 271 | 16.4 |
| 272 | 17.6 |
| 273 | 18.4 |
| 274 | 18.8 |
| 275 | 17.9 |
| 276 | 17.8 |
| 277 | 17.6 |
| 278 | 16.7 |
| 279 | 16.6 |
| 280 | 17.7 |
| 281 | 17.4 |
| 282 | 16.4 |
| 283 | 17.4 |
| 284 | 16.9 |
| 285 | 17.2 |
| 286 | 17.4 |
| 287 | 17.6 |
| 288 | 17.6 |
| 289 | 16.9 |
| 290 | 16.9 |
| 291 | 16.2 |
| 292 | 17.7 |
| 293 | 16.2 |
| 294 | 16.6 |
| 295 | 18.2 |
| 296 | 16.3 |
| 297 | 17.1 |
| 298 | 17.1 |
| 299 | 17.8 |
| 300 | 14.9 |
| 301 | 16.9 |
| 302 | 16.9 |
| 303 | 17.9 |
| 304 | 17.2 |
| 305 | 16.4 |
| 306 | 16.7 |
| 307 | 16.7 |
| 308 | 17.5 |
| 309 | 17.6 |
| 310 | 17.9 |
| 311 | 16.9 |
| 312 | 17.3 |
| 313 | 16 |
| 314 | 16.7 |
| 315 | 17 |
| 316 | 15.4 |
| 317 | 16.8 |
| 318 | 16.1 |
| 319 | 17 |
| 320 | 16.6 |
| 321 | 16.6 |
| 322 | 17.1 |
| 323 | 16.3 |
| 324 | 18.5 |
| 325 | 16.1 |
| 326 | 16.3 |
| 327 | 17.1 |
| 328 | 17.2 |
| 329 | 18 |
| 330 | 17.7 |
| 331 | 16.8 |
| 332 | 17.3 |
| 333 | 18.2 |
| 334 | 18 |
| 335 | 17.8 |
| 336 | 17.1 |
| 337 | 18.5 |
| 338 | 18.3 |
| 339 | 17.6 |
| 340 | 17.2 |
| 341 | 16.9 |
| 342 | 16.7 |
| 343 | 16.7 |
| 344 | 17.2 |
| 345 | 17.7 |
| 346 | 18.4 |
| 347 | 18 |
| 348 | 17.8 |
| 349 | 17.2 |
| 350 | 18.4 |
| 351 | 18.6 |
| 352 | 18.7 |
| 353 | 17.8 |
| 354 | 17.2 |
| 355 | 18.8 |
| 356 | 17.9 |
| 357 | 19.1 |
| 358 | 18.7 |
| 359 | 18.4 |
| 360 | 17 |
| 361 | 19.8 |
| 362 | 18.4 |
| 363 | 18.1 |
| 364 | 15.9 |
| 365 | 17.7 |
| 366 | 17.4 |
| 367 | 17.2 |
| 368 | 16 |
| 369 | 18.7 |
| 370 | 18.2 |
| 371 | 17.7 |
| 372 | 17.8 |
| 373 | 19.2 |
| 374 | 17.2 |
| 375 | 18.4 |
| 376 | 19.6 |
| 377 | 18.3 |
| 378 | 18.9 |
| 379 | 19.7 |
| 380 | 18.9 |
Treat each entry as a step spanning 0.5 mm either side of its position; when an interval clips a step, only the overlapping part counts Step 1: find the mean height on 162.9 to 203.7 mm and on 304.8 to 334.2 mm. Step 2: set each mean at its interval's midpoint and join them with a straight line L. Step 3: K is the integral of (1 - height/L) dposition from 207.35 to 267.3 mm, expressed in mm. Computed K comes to 1.5 mm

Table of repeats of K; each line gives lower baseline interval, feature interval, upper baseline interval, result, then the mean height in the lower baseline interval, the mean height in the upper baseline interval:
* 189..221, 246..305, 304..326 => 3.35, 19.7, 16.8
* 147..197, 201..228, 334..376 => -2.49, 17.2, 17.9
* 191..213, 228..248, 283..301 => 1.67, 20.2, 17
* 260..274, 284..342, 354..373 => 1.89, 17.4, 17.9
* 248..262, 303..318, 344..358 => 0.15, 15.6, 18.1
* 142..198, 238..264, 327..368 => 1.89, 17.3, 17.8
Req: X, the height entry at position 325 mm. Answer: 16.1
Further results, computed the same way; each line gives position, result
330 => 17.7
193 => 19.4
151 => 16.3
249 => 17.3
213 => 19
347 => 18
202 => 20.3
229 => 17.9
